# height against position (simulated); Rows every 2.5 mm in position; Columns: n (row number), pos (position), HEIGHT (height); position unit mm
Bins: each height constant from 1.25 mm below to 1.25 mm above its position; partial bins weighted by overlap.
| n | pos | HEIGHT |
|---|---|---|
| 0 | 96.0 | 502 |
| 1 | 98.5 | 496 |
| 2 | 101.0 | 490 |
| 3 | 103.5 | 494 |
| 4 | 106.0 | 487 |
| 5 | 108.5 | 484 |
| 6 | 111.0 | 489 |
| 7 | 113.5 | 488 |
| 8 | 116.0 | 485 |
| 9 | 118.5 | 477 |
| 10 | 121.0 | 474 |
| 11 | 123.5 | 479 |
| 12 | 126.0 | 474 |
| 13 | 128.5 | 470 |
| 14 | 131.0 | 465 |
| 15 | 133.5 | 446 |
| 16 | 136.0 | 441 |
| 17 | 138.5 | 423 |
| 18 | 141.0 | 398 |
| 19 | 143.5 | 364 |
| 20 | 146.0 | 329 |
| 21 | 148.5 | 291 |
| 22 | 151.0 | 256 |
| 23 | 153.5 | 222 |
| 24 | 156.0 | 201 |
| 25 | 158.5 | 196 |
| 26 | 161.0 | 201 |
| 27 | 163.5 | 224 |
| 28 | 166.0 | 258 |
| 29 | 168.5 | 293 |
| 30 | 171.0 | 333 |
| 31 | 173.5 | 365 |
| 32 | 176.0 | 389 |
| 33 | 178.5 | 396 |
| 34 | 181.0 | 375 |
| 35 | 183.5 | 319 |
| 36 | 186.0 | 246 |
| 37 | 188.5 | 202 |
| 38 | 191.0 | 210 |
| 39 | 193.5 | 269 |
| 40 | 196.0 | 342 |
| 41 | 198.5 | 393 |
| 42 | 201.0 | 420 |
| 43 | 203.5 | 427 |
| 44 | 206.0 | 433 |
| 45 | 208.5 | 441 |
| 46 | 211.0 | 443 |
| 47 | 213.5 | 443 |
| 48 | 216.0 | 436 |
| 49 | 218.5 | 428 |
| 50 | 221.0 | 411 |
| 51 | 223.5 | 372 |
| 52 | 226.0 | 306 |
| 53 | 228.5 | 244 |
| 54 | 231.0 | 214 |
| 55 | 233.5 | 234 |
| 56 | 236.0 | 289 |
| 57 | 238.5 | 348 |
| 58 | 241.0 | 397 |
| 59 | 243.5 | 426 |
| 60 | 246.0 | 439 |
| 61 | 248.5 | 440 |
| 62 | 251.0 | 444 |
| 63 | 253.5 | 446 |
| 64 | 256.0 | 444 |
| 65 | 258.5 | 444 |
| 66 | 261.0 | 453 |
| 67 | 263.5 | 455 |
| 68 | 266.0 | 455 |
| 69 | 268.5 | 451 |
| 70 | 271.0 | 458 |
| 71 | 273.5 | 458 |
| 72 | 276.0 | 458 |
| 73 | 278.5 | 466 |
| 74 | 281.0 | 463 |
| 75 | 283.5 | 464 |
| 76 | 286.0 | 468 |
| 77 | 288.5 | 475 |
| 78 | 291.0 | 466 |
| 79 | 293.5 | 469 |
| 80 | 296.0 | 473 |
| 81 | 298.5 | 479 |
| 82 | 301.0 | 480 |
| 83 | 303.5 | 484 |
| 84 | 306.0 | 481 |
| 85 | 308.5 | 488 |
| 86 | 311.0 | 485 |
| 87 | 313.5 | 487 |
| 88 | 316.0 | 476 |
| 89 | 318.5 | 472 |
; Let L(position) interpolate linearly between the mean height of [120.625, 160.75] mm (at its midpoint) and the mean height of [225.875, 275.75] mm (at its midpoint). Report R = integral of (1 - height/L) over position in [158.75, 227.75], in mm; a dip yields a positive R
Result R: 6.45 mm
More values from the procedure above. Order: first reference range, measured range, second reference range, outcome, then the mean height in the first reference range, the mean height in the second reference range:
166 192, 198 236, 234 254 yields -1.65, 311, 396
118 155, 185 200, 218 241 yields 2.94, 398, 317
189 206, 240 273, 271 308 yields -1.42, 344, 470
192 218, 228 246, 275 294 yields 4.63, 404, 466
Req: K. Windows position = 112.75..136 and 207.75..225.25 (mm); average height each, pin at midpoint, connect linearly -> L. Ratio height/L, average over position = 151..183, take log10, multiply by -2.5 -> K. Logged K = 0.48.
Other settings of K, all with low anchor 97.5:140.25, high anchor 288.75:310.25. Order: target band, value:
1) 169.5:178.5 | 0.28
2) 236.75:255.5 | 0.14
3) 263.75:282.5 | 0.04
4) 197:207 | 0.14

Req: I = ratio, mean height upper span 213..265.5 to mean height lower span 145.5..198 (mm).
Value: 1.4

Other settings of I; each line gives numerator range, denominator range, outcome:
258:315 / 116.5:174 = 1.33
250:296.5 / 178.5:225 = 1.25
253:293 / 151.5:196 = 1.65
